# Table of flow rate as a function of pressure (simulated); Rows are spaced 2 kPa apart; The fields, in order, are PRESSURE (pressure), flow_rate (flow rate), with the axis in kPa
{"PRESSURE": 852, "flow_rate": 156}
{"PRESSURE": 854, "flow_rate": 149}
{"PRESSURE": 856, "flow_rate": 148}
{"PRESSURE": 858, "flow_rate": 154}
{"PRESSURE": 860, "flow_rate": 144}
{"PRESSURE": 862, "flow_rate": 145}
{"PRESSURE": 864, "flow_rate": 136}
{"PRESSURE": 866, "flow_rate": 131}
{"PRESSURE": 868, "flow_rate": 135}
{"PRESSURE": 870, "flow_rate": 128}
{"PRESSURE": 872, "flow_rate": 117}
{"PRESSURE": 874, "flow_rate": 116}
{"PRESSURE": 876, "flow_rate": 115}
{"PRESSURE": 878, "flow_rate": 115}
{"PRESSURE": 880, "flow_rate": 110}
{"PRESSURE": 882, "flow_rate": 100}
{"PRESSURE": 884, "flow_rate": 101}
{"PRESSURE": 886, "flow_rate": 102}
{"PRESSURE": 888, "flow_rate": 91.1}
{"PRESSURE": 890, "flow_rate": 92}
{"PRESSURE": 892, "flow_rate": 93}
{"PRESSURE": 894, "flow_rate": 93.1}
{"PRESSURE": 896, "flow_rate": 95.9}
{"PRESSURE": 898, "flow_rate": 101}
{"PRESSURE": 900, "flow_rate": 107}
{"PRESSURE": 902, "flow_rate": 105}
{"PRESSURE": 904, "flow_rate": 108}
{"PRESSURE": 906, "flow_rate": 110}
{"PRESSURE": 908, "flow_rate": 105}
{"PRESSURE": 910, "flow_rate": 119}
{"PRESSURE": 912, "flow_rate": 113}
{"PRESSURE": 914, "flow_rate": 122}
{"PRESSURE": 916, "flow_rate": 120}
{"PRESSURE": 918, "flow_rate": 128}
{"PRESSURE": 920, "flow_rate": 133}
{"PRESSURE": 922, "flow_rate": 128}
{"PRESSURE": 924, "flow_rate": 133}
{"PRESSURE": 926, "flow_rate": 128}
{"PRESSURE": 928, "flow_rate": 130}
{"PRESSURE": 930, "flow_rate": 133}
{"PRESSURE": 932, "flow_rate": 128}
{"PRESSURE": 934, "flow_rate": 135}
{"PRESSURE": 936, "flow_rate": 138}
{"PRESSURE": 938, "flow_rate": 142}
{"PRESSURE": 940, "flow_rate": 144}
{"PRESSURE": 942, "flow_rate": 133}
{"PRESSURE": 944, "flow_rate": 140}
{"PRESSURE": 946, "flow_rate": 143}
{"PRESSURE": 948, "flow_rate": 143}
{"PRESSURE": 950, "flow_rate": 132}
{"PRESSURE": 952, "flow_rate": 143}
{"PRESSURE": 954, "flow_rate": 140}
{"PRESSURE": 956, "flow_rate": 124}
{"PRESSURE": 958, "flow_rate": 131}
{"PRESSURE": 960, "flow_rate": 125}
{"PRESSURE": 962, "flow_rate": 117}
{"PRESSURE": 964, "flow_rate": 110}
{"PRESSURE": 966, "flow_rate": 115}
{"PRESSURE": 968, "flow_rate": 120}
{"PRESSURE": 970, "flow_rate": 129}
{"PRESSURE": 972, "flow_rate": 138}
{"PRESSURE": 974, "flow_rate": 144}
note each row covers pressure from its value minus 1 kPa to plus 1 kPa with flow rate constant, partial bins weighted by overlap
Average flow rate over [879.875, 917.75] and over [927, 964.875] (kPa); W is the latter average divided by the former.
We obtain 1.27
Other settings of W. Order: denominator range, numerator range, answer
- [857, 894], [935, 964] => 1.15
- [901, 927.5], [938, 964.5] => 1.12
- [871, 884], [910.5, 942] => 1.17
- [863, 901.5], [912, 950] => 1.21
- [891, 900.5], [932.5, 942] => 1.42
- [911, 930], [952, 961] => 1.04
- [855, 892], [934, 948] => 1.16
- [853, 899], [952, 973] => 1.07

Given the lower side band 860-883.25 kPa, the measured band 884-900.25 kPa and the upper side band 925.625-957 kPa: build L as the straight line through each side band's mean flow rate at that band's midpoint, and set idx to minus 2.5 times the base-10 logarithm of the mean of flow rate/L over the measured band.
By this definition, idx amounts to 0.297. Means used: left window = 123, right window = 136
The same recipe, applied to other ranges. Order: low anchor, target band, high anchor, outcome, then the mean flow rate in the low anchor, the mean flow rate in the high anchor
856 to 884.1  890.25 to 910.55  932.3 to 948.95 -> 0.27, 126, 139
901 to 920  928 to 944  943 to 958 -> -0.05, 115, 137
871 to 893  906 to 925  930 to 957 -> 0.01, 105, 137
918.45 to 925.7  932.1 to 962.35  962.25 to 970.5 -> -0.10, 131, 118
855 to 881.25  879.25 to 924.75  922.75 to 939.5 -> 0.21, 130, 134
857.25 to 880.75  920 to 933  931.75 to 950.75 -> 0.05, 129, 138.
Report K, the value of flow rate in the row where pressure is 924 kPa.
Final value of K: 133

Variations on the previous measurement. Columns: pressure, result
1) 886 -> 102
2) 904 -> 108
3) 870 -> 128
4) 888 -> 91.1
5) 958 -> 131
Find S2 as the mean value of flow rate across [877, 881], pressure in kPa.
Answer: 112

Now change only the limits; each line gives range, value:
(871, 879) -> 116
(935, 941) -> 141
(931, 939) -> 136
